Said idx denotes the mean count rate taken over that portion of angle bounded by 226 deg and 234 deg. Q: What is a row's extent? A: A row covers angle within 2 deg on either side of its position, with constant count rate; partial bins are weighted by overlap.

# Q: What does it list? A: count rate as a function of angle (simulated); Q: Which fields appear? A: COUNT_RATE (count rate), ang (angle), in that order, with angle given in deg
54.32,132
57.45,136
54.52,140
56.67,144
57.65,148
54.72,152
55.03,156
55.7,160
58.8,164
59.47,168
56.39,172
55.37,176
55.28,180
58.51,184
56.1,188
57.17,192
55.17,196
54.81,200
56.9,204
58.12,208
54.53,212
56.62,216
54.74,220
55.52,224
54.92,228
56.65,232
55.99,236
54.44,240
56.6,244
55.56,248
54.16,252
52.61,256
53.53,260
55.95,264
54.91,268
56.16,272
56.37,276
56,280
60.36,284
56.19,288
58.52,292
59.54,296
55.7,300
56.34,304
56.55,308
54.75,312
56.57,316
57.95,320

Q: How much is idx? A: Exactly 55.8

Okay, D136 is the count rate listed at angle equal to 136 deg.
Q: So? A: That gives 57.45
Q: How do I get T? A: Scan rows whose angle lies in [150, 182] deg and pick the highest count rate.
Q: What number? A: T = 59.47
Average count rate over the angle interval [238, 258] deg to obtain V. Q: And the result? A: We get 54.7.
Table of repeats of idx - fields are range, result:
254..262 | 53.1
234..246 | 55.7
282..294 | 58.4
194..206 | 55.6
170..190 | 56.3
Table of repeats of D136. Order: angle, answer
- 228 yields 54.92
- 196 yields 55.17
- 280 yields 56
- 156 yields 55.03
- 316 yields 56.57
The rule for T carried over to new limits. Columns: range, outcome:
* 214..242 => 56.65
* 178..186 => 58.51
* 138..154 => 57.65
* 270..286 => 60.36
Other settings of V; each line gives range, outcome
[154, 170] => 57.2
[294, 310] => 57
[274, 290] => 57.2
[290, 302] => 57.9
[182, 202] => 56.4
